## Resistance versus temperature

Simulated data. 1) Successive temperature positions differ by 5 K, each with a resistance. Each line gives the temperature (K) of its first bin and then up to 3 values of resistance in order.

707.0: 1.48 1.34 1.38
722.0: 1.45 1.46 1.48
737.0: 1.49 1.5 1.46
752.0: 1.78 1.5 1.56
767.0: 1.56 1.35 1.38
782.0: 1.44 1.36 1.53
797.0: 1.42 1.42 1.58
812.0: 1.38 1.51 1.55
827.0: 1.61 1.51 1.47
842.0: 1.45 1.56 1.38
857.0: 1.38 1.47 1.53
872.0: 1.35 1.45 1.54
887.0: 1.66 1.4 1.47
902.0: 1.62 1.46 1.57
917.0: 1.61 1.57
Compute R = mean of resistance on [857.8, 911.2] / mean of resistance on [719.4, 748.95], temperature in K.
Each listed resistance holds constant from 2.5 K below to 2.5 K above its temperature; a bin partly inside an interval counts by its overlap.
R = 1.0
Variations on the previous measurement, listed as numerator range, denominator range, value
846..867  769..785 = 1.04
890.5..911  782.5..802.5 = 1.04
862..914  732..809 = 1.01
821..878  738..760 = 0.95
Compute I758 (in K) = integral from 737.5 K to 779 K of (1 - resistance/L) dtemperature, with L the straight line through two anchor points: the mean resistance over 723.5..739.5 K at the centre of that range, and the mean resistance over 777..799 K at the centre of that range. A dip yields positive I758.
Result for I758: -1.6 K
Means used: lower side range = 1.47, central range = 1.51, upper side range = 1.43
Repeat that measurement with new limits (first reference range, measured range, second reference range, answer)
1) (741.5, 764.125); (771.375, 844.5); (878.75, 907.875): 3.9 K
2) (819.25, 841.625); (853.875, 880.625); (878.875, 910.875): 1.5 K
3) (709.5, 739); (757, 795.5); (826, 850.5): 0.3 K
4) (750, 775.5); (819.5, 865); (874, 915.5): 1.2 K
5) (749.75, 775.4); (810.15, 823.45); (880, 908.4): 0.5 K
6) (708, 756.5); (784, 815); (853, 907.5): 0.7 K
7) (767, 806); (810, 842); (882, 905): -0.7 K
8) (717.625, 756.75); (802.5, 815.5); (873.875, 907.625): 0.3 K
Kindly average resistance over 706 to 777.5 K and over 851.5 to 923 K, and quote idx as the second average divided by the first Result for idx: 1.01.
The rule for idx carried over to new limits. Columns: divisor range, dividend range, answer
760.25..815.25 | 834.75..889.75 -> 1.02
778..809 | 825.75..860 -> 1.02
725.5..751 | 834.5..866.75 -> 0.97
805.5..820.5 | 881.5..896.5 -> 1.02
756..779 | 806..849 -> 1.03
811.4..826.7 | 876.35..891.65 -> 1.02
